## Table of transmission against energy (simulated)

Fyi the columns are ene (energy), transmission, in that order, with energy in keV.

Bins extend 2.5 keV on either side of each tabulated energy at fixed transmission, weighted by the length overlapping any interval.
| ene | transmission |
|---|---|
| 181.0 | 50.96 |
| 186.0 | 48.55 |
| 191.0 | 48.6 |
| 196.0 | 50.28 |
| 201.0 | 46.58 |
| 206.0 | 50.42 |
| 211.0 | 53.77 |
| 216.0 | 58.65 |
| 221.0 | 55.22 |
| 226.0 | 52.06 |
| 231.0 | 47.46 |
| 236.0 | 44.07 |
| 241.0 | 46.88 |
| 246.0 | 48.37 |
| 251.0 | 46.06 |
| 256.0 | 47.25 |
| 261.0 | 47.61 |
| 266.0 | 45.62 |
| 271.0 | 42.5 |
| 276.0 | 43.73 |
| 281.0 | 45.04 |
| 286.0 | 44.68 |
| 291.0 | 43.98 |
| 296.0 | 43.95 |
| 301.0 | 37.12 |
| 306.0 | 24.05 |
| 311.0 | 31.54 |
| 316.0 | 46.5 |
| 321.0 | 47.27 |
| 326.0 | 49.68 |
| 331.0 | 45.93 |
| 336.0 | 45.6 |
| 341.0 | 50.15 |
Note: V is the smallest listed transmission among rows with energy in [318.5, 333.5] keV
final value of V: 45.93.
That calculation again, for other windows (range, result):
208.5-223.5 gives 53.77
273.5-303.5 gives 37.12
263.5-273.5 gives 42.5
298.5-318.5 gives 24.05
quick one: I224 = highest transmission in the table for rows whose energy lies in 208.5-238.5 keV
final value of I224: 58.65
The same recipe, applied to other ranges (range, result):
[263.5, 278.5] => 45.62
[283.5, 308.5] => 44.68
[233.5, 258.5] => 48.37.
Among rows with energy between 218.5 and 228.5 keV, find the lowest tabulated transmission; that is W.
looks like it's 52.06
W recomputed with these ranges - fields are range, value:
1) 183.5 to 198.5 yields 48.55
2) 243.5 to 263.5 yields 46.06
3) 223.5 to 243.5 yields 44.07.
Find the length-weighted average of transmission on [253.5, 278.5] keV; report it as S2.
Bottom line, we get 45.3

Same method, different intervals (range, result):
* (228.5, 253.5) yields 46.6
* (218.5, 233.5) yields 51.6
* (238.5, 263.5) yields 47.2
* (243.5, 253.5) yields 47.2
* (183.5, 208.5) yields 48.9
